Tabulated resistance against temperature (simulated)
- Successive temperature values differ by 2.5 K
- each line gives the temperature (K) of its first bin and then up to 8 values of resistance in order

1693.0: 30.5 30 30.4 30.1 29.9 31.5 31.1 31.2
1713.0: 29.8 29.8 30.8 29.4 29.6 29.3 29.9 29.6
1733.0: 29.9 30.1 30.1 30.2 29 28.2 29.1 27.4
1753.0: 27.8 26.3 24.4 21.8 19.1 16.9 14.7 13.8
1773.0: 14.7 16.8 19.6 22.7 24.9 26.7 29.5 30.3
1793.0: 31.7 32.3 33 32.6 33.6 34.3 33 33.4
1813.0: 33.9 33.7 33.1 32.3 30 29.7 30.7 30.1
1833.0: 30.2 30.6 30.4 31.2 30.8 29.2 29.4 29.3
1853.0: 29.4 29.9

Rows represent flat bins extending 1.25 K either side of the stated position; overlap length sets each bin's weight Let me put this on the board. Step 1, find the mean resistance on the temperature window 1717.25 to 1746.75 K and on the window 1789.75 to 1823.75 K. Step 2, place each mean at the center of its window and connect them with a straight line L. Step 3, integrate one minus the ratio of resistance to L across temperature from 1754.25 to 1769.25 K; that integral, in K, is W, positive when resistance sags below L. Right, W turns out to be 5.0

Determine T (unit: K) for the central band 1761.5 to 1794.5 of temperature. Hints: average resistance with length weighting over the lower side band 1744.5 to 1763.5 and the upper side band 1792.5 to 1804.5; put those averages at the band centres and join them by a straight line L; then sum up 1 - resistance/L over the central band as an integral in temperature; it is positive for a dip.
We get 8.9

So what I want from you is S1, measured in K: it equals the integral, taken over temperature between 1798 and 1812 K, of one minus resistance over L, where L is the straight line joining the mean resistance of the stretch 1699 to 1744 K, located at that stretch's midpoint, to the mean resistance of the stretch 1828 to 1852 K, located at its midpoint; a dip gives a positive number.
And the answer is -1.5 K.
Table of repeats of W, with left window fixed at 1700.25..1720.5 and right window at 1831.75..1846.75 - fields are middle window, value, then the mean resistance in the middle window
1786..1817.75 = -2.2 K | 32.5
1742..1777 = 9.6 K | 22.1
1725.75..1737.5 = 0.2 K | 29.8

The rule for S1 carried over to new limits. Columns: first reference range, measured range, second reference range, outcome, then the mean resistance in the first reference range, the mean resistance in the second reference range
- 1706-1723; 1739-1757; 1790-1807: 1.73 K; 30.3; 32.6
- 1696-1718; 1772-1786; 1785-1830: 4.81 K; 30.5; 31.9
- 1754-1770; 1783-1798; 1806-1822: -1.35 K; 20.3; 33.2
